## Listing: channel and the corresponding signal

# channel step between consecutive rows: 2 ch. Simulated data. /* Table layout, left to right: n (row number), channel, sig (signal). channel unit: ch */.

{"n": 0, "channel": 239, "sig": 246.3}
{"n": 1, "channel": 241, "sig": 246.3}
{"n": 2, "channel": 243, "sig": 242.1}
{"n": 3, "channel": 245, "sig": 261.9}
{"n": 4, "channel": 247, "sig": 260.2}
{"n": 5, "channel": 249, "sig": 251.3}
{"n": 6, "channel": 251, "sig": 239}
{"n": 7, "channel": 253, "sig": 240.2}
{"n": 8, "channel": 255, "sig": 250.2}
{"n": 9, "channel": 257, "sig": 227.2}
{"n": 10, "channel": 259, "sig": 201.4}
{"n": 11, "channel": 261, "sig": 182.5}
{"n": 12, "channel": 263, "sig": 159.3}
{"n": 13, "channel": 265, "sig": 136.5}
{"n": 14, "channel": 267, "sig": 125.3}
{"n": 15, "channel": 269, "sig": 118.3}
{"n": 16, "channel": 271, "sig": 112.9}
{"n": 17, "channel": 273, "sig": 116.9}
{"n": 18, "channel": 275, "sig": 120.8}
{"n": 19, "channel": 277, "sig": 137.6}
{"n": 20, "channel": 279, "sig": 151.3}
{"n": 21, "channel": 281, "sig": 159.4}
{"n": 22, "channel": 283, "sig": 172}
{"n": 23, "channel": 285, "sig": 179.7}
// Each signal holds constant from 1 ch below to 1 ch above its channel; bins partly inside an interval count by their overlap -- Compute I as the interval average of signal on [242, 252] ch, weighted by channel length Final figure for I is 251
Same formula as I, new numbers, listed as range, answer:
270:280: 128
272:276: 119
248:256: 245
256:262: 204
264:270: 127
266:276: 119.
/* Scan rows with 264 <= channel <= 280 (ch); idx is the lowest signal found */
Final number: 112.9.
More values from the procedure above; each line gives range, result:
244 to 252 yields 239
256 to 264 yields 159.3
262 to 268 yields 125.3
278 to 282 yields 151.3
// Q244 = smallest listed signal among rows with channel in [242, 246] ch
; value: 242.1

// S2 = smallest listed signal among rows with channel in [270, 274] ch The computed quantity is 112.9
